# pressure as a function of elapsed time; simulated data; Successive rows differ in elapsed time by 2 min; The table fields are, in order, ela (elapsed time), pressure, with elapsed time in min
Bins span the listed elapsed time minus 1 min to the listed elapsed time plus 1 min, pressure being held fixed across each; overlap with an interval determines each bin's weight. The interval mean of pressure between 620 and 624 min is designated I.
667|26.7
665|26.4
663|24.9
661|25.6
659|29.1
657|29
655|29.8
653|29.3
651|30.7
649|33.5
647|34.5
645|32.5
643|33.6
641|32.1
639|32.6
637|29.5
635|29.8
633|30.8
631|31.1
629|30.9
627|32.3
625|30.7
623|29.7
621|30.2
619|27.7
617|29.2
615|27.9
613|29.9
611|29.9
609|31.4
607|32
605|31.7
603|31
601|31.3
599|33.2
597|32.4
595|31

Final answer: 29.9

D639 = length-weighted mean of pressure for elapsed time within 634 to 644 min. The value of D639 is 31.5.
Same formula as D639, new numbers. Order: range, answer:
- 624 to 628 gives 31.5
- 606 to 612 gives 31.1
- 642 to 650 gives 33.5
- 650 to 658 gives 29.7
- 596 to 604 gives 32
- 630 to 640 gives 30.8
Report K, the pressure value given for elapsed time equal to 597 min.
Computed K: 32.4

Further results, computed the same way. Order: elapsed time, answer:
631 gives 31.1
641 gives 32.1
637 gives 29.5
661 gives 25.6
